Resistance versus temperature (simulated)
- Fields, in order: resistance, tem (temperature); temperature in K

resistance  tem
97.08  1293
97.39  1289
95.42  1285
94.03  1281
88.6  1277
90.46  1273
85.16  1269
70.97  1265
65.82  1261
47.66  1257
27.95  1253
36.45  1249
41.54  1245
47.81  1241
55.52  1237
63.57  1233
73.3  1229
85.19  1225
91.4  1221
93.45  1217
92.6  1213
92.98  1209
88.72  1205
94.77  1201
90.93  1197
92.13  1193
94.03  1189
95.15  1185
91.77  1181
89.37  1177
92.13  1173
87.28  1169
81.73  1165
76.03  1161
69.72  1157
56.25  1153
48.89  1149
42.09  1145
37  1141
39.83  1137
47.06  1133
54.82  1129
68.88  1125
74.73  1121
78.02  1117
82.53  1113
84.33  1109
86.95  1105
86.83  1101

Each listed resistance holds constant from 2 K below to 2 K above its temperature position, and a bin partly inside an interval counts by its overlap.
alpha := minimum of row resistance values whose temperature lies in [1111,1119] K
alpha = 78.02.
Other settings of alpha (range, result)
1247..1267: 27.95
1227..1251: 36.45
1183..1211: 88.72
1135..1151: 37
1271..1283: 88.6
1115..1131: 54.82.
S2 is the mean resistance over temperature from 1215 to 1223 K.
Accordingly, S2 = 92.4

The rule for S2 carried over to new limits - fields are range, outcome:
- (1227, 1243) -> 60.1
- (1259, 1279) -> 80.2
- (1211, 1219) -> 93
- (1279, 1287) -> 94.7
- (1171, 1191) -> 92.5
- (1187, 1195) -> 93.1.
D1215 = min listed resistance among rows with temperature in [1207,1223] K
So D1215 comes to 91.4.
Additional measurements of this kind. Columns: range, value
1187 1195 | 92.13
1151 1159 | 56.25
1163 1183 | 81.73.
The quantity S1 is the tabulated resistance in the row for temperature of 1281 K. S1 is 94.03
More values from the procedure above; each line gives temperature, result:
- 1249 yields 36.45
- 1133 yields 47.06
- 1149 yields 48.89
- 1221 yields 91.4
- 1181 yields 91.77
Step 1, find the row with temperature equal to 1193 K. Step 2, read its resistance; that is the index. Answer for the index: 92.13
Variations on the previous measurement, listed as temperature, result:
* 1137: 39.83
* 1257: 47.66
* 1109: 84.33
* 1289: 97.39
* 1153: 56.25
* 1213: 92.6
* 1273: 90.46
